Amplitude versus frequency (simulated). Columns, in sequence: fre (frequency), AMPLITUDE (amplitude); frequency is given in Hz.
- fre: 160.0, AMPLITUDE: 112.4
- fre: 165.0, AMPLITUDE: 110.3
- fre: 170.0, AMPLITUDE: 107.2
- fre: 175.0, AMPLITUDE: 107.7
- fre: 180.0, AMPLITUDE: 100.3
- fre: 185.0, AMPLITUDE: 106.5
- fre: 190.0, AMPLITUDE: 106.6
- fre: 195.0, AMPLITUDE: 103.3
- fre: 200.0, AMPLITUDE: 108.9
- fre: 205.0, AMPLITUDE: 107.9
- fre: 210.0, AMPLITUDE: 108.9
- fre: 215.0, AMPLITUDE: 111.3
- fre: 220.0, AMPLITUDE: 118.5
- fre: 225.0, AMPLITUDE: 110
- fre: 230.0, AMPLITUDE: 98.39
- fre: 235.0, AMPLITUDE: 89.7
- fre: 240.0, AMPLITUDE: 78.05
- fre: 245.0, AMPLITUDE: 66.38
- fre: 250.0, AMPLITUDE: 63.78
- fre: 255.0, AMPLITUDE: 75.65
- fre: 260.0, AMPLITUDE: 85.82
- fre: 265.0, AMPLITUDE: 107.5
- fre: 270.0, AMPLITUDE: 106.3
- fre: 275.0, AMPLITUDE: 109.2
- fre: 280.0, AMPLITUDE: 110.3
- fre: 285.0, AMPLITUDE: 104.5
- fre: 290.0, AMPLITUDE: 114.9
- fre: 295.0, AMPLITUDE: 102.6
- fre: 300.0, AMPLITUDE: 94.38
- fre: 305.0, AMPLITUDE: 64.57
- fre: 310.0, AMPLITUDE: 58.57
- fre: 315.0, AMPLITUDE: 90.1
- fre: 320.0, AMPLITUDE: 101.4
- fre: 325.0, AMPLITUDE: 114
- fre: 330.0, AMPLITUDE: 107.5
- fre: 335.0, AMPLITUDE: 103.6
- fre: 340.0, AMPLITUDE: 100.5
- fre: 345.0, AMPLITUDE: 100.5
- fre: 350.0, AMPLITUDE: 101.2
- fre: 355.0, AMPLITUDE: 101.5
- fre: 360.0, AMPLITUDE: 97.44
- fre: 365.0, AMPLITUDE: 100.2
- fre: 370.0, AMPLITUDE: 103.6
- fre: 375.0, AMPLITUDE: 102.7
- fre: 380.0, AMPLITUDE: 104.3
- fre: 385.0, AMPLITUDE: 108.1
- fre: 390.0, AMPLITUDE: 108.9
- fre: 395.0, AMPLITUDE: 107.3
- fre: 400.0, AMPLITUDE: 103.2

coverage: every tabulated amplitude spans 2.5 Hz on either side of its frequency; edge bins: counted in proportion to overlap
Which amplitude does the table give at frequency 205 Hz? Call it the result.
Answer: 107.9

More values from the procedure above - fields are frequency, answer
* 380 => 104.3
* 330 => 107.5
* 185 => 106.5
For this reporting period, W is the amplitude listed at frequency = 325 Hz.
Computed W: 114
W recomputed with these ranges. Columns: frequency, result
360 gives 97.44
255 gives 75.65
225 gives 110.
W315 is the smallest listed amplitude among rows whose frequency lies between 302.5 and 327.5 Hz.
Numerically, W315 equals 58.57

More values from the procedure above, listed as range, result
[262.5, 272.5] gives 106.3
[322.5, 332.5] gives 107.5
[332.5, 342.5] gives 100.5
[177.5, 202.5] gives 100.3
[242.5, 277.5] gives 63.78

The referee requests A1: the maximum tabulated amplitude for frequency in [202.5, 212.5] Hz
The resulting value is 108.9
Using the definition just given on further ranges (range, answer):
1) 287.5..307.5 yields 114.9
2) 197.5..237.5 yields 118.5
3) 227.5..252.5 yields 98.39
